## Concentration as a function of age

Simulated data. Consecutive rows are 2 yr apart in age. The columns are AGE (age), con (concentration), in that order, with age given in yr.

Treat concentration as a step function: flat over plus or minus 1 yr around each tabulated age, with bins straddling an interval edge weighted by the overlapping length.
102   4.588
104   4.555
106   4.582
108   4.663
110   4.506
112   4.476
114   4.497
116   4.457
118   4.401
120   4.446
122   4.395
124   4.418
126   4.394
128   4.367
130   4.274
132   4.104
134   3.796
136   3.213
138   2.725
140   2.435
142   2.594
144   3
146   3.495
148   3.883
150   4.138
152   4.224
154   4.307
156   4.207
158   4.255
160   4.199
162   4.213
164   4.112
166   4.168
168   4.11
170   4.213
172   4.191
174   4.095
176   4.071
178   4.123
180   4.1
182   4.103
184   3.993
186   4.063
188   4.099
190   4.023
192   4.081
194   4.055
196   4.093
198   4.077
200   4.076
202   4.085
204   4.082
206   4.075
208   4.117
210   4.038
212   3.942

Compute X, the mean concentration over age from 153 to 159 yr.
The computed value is 4.26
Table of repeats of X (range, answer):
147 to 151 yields 4.01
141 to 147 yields 3.03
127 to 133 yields 4.25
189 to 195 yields 4.05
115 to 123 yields 4.42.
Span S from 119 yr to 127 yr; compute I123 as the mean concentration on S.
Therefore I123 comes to 4.41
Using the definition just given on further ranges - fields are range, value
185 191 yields 4.06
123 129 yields 4.39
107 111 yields 4.58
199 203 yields 4.08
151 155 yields 4.27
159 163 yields 4.21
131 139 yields 3.46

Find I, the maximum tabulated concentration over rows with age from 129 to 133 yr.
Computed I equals 4.274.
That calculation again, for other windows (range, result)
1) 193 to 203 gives 4.093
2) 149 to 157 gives 4.307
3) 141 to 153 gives 4.224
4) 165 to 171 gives 4.213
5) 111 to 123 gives 4.497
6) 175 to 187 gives 4.123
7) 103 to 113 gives 4.663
